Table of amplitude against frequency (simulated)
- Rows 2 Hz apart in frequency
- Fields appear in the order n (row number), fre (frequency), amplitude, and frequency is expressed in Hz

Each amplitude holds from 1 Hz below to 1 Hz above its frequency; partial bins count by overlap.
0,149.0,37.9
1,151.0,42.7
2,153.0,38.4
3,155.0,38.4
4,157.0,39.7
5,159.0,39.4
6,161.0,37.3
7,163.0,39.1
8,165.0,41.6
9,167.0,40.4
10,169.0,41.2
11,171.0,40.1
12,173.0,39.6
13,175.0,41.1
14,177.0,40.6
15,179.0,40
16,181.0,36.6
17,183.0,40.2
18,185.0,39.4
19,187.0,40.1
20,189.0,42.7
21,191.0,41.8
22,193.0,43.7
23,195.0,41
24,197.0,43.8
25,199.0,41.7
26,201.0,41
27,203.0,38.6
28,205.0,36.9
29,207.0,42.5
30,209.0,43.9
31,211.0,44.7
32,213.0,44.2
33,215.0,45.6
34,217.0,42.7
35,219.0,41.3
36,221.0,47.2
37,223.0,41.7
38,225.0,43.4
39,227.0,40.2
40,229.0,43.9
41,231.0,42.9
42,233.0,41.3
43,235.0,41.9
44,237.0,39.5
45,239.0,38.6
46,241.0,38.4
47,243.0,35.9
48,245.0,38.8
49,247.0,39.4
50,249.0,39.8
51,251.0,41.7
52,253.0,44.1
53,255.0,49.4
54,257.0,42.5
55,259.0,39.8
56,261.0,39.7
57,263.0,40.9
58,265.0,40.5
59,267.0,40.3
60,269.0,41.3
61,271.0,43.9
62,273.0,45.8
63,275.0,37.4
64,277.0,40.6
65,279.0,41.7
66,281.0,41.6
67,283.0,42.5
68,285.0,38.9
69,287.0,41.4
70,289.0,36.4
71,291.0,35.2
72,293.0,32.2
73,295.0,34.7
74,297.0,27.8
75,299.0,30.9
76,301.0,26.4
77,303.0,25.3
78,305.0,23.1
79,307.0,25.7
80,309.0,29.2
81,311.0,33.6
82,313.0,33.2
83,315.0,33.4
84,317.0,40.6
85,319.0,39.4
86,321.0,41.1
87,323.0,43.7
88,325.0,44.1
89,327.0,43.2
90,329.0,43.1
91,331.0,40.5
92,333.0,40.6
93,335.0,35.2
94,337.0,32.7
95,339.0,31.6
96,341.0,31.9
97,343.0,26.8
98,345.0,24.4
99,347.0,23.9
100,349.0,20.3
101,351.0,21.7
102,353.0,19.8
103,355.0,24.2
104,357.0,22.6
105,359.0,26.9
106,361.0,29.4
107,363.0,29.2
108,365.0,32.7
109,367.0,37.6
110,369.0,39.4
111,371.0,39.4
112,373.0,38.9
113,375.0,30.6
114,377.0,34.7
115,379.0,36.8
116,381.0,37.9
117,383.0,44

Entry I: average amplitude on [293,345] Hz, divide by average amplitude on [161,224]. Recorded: 0.8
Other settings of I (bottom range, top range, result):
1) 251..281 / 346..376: 0.69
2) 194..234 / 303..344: 0.83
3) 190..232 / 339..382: 0.71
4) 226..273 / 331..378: 0.74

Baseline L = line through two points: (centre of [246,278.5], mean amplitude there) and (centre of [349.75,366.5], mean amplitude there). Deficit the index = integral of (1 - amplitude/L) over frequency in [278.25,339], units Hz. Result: -3.6 Hz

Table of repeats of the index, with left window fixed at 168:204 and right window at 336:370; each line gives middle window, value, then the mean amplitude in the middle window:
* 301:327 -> -3.0 Hz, 34.4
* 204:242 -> -4.3 Hz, 42.1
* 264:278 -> -2.9 Hz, 41.4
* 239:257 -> -2.5 Hz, 40.9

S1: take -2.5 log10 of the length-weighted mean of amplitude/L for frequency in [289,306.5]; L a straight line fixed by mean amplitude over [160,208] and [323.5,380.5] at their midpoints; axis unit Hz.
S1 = 0.18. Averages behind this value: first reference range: 40.5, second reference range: 32.4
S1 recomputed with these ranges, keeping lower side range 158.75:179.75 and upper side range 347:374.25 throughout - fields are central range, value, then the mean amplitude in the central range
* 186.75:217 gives -0.11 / 42.2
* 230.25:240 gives -0.13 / 40.8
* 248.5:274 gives -0.21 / 42.3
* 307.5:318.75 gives -0.07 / 34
